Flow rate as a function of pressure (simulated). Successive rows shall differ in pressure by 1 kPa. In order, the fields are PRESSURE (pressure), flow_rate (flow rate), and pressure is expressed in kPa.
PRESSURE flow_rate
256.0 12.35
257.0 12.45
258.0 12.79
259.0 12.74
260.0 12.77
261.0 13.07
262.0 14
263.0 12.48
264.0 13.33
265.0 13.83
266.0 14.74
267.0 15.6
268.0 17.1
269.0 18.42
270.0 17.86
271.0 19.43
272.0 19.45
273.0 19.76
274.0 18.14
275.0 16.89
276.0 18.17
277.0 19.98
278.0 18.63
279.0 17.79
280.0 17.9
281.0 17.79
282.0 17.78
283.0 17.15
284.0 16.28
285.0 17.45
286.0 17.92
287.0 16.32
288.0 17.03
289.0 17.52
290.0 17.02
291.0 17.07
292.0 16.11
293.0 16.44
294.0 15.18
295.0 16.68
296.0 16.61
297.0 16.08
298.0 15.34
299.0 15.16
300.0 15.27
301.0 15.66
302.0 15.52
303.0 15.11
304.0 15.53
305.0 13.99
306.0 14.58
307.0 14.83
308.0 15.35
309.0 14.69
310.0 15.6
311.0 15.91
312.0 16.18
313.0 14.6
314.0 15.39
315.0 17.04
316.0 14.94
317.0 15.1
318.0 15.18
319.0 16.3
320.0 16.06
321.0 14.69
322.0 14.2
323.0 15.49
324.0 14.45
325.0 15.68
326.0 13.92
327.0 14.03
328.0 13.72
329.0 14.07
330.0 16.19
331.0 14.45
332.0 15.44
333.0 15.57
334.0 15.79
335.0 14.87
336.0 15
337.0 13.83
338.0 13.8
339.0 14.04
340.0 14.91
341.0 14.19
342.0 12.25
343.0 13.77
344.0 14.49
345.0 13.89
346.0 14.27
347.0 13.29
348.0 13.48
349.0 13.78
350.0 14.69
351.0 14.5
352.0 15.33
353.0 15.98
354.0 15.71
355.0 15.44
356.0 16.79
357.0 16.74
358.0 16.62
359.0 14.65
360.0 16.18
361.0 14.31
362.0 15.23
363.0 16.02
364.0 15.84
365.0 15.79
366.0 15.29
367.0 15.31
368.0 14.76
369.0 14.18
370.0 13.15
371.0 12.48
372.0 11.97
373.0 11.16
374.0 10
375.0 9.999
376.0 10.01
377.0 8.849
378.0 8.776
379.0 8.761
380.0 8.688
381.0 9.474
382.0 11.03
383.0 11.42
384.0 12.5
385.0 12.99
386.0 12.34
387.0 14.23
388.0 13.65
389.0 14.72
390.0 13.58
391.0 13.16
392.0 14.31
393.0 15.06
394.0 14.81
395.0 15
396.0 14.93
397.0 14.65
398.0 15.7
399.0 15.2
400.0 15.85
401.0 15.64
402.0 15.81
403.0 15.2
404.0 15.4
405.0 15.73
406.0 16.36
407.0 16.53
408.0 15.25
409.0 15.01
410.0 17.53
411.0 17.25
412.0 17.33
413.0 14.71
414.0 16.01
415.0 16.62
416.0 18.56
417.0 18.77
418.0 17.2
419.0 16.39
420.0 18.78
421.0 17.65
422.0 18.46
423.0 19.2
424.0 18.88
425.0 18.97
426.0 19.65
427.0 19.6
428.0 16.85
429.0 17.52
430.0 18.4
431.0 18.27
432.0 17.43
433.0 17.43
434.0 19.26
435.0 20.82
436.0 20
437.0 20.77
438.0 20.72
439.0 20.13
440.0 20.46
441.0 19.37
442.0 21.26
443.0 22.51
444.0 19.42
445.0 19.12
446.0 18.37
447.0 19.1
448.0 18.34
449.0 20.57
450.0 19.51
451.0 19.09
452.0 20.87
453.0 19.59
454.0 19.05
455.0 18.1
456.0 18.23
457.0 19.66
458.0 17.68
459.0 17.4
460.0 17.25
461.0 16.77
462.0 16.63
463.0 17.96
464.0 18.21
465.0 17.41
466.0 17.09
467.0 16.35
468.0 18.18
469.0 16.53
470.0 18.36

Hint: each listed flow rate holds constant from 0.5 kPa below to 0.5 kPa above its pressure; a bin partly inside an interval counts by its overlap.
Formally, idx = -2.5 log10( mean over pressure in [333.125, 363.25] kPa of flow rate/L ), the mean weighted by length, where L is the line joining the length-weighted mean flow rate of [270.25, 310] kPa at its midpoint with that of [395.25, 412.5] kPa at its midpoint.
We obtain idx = 0.104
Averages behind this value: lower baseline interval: 16.8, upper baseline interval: 15.8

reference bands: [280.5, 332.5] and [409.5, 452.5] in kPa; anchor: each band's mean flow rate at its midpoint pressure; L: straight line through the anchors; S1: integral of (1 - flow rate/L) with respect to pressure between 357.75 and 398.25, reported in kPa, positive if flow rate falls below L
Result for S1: 9.93 kPa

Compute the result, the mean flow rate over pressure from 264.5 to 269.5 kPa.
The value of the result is 15.9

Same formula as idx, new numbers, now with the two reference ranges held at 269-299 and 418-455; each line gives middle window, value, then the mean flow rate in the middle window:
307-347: 0.20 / 14.8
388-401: 0.26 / 14.7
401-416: 0.17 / 16.1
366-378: 0.47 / 12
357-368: 0.18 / 15.5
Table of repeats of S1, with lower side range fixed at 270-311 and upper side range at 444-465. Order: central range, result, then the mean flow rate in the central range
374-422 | 9.5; 14.4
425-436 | -0.2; 18.6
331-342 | 1.7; 14.6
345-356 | 1.7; 14.7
